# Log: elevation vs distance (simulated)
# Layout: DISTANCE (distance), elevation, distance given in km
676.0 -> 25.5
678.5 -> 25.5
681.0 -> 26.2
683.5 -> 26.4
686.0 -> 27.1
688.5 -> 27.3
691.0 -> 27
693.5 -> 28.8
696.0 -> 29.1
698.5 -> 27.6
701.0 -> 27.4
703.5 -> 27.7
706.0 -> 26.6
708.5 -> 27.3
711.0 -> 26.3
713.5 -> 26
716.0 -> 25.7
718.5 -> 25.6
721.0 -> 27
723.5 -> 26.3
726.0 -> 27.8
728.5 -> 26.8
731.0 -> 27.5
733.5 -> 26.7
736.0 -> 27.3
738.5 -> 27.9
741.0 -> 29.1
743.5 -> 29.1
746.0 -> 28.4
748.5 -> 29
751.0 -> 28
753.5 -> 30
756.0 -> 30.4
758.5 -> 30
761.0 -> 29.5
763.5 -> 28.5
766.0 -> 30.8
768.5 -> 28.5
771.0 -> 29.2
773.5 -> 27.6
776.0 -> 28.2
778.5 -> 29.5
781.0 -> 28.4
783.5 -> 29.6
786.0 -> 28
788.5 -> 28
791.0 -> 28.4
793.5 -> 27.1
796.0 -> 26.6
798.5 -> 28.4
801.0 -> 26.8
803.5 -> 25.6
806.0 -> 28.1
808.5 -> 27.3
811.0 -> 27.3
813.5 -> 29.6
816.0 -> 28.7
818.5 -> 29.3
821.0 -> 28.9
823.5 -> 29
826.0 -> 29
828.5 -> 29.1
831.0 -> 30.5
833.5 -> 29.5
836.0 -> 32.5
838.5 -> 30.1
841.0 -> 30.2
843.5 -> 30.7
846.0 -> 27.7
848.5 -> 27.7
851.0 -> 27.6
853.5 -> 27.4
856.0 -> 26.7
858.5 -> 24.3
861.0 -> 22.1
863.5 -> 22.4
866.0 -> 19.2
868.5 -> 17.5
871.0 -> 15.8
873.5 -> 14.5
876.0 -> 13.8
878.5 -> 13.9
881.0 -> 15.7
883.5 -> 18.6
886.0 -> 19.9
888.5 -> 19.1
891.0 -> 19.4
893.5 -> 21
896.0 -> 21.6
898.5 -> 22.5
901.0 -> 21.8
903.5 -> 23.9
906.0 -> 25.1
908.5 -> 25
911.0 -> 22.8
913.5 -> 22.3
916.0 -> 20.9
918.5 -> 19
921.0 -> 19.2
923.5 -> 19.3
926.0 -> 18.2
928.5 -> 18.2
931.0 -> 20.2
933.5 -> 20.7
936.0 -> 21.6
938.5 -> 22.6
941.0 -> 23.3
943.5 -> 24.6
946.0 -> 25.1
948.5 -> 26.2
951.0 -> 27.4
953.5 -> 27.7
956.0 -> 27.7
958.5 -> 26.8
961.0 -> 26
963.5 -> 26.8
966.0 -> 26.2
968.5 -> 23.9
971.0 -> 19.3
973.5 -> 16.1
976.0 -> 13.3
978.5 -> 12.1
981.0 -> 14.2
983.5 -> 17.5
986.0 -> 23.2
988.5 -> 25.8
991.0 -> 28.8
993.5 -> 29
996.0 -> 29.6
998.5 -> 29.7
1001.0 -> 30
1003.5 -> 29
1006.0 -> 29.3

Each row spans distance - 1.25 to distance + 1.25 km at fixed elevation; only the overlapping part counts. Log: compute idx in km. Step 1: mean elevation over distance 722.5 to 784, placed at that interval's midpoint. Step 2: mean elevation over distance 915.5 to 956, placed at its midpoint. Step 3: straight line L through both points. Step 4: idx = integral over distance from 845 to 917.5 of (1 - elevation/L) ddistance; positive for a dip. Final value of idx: 8.50 km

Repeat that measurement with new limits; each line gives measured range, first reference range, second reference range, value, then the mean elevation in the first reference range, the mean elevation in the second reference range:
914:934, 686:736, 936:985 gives 3.12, 27.1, 22.4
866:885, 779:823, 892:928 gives 6.14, 28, 21.5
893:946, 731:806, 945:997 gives 6.42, 28.4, 23.4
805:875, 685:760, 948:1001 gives -1.51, 27.7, 23.8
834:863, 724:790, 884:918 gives -4.17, 28.6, 21.8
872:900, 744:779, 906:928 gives 5.39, 29.1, 21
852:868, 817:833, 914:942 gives 1.73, 29.3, 20.3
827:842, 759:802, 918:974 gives -2.03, 28.5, 23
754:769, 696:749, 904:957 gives -1.84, 27.3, 22.7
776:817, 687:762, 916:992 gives -3.18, 27.8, 22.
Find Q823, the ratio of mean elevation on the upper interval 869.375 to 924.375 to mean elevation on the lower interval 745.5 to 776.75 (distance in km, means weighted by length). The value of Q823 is 0.68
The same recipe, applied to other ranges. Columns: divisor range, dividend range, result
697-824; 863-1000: 0.77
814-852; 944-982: 0.77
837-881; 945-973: 1.11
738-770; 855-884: 0.64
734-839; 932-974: 0.85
